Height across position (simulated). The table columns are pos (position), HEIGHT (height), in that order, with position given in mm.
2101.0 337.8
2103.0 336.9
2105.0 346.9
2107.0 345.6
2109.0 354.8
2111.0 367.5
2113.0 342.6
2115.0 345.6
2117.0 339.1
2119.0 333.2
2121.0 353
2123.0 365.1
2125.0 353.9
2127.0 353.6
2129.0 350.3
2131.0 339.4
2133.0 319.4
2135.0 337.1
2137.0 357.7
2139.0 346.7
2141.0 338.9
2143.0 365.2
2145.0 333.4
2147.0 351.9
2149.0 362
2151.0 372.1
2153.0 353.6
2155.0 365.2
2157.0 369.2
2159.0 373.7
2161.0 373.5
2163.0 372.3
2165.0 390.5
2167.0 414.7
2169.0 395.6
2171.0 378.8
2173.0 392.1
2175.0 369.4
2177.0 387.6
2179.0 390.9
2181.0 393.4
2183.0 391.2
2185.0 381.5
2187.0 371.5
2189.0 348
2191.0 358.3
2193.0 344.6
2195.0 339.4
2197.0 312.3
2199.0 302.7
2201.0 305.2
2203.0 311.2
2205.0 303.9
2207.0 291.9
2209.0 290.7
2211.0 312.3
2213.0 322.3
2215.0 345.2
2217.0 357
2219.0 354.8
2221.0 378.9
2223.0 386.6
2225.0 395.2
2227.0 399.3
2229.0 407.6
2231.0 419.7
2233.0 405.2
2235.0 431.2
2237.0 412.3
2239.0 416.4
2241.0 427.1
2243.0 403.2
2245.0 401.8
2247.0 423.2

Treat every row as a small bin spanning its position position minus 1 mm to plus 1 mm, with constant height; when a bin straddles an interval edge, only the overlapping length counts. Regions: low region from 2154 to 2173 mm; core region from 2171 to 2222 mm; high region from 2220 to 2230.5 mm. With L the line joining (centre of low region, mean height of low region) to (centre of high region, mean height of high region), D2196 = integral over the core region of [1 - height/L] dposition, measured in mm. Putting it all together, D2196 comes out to 5.5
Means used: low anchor 382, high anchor 395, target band 347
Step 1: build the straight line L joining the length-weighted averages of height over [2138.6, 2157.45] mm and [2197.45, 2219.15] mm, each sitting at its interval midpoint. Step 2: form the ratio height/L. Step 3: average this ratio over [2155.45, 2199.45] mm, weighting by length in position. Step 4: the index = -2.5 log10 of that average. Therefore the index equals -0.106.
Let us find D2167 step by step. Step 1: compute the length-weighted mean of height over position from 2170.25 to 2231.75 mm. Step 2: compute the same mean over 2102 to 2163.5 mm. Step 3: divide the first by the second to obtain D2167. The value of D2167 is 1.0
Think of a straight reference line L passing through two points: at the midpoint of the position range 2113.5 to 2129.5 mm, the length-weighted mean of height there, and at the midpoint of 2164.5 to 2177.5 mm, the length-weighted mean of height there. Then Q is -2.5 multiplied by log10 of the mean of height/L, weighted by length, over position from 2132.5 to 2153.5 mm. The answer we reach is 0.05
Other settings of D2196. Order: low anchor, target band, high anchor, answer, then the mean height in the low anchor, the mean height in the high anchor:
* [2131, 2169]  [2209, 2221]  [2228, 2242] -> 2.0 mm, 361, 417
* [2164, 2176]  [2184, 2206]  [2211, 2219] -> 1.7 mm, 390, 340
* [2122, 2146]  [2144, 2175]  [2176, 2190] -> -0.7 mm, 347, 381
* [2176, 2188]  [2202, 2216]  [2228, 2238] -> 3.2 mm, 386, 415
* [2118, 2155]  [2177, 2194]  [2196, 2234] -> -1.2 mm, 350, 347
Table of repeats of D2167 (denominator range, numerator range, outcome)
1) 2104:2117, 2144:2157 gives 1.02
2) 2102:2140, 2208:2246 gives 1.10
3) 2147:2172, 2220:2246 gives 1.08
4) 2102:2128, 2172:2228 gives 1.01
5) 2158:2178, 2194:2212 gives 0.80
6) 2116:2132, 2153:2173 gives 1.09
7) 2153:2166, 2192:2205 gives 0.85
